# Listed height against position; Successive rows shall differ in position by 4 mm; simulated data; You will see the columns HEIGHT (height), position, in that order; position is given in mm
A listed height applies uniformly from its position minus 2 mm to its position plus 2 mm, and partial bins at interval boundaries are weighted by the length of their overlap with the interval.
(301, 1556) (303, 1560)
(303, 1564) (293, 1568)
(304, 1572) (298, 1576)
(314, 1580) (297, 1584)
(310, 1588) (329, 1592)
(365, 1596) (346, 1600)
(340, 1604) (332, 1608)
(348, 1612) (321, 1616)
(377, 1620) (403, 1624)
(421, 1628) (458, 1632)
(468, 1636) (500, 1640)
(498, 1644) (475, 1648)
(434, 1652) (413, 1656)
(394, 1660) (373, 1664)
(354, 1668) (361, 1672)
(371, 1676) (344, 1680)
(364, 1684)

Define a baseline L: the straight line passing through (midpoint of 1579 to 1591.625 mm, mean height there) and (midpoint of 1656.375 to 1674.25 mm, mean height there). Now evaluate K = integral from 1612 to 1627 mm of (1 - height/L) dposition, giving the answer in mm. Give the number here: -1.4 mm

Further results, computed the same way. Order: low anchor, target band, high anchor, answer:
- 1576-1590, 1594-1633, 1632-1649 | 3.0 mm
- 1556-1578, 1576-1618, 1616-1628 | 2.0 mm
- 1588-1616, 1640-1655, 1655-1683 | -4.5 mm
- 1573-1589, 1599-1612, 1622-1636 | 1.0 mm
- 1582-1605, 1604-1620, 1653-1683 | 0.1 mm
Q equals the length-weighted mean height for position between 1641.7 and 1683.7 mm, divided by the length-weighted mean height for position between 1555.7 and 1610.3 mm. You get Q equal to 1.26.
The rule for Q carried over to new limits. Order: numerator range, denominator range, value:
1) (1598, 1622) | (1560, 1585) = 1.14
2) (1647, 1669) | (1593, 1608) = 1.17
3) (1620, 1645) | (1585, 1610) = 1.34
